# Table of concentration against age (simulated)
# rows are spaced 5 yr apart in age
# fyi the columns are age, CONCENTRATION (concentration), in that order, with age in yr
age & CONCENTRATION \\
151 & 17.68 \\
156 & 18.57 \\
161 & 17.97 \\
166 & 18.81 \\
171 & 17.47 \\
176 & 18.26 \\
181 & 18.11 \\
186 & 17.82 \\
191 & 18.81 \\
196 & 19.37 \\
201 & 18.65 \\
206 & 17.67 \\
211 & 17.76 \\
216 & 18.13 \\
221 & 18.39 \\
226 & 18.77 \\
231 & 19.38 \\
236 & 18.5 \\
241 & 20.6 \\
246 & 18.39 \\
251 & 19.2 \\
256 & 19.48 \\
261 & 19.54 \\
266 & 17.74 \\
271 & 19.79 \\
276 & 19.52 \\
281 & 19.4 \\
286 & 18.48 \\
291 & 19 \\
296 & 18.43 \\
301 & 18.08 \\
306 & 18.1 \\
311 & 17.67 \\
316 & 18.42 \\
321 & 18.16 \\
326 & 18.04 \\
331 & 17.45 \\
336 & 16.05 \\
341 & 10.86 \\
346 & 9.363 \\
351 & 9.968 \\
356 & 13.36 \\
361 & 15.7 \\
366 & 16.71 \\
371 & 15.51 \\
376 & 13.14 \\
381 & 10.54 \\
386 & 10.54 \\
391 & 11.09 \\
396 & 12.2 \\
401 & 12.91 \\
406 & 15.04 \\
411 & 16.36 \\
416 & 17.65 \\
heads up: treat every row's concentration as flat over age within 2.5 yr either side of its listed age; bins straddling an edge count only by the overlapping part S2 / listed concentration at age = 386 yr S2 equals 10.54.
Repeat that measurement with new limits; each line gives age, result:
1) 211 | 17.76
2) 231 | 19.38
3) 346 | 9.363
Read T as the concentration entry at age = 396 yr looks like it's 12.2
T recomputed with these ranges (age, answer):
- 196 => 19.37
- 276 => 19.52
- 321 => 18.16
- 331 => 17.45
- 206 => 17.67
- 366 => 16.71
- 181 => 18.11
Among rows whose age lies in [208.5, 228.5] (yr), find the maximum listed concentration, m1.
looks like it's 18.77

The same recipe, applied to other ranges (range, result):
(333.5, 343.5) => 16.05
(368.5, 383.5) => 15.51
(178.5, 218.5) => 19.37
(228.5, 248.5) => 20.6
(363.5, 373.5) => 16.71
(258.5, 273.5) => 19.79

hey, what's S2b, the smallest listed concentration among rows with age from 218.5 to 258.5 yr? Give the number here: 18.39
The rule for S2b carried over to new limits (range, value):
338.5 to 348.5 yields 9.363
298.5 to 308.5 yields 18.08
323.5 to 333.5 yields 17.45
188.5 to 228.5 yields 17.67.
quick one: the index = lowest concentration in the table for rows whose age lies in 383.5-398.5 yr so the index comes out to 10.54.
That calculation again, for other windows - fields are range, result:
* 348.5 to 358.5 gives 9.968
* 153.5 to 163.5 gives 17.97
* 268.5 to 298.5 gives 18.43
